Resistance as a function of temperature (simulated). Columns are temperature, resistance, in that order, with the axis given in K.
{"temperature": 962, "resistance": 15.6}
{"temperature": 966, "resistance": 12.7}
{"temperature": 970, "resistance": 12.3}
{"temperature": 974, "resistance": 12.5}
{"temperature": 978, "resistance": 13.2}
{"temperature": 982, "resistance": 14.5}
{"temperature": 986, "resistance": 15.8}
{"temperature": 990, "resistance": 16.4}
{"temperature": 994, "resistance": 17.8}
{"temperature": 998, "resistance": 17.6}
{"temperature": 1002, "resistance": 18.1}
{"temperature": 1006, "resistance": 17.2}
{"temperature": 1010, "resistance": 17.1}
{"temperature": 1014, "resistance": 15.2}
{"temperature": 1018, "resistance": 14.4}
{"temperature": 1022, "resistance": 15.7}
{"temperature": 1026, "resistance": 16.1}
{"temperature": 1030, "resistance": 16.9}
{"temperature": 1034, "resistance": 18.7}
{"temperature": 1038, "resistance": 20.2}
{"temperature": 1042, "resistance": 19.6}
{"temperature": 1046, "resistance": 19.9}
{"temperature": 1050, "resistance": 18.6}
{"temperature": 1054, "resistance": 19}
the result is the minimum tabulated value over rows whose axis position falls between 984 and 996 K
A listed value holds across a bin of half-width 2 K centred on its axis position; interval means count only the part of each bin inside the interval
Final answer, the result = 15.8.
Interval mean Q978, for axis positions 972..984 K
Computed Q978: 13.4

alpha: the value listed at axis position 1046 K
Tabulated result 19.9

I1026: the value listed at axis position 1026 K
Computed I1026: 16.1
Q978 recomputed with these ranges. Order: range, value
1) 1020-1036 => 16.9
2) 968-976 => 12.4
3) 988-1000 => 17.3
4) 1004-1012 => 17.1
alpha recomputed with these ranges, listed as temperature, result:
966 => 12.7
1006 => 17.2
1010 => 17.1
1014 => 15.2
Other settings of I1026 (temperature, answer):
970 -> 12.3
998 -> 17.6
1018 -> 14.4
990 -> 16.4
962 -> 15.6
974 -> 12.5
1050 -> 18.6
